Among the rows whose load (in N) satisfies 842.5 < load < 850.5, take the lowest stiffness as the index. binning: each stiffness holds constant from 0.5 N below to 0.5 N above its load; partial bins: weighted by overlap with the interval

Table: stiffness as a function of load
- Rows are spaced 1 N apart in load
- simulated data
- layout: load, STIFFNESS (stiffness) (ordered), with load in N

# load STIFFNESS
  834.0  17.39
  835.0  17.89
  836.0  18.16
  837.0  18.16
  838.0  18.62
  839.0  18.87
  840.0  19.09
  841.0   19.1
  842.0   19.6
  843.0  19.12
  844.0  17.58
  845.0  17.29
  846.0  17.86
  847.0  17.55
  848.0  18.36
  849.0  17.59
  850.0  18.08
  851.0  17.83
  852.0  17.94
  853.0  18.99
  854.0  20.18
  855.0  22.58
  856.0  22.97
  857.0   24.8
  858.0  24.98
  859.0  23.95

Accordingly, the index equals 17.29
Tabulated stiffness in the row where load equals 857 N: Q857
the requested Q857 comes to 24.8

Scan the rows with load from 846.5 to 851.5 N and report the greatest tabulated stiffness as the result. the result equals 18.36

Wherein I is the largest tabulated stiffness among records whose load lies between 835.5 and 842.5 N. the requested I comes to 19.6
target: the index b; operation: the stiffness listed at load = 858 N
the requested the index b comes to 24.98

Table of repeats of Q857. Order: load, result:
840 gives 19.09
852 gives 17.94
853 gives 18.99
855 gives 22.58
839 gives 18.87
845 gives 17.29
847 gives 17.55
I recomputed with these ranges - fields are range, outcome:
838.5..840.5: 19.09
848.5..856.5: 22.97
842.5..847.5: 19.12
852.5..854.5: 20.18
